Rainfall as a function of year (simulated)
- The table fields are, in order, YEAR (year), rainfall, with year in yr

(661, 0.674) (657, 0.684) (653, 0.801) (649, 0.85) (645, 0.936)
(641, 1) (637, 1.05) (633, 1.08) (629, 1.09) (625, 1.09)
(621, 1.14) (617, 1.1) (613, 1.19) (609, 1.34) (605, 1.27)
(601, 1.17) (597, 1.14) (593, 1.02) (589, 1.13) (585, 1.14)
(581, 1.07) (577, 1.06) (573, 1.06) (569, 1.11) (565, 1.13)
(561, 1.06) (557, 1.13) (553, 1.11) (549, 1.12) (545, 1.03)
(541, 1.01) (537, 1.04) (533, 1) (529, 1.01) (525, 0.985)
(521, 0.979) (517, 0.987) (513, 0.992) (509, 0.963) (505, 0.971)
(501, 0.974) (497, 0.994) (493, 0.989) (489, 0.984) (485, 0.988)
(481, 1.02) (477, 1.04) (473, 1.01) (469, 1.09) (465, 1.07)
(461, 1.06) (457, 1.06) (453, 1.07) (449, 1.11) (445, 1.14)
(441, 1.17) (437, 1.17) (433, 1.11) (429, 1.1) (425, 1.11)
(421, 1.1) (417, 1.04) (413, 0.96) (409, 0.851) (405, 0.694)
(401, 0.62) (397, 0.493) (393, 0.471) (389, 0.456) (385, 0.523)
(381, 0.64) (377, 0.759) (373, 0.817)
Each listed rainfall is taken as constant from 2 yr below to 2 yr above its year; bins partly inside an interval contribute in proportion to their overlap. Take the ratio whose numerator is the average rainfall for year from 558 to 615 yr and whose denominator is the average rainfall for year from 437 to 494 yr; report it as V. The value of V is 1.07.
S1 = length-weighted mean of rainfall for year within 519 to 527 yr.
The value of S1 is 0.982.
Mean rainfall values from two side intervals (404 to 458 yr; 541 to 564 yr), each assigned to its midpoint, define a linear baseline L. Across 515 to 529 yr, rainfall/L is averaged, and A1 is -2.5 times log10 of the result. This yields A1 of 0.095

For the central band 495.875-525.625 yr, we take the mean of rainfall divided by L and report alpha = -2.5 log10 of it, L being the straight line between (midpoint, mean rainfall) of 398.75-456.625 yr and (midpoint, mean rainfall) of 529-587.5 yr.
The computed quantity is 0.08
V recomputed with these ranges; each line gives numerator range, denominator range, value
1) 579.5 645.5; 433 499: 1.05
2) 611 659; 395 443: 1.05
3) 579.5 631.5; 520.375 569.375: 1.09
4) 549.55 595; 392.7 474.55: 1.11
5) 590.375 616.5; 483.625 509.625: 1.20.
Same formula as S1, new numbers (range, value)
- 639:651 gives 0.929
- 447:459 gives 1.08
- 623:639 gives 1.08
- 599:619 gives 1.21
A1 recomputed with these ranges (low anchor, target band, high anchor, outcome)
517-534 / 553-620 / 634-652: -0.16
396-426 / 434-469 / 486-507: -0.20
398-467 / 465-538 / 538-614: 0.07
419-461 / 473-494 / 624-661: 0.07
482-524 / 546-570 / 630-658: -0.15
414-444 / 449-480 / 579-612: 0.06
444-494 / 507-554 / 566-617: 0.08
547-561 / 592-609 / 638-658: -0.19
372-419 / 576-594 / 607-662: -0.16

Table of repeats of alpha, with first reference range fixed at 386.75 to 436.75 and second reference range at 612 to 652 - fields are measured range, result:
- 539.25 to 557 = -0.11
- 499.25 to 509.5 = -0.05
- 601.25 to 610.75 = -0.25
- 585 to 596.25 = -0.09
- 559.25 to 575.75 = -0.11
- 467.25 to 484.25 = -0.15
